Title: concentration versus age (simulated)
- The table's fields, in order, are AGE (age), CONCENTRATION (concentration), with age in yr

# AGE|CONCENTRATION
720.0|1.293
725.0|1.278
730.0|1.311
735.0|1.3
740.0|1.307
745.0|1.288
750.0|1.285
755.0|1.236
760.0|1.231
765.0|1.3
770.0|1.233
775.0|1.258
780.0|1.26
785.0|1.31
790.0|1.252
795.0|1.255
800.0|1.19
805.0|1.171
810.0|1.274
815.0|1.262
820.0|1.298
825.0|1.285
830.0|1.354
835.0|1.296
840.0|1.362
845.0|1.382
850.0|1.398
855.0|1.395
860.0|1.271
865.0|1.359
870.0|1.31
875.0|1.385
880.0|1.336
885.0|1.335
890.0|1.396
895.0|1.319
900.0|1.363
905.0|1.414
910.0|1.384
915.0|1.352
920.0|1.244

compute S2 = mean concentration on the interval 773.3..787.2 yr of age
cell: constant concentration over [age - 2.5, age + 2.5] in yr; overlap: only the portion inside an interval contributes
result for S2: 1.28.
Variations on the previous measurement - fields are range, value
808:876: 1.33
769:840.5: 1.27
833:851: 1.36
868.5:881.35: 1.35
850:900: 1.35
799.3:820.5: 1.24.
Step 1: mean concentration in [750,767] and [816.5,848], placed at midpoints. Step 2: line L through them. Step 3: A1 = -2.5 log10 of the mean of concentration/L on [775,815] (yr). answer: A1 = 0.040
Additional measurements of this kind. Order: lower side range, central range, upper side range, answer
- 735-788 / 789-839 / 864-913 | 0.04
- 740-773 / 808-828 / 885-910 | 0.02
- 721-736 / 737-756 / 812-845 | 0.01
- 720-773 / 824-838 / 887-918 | 0.01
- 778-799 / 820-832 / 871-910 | -0.01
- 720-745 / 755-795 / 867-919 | 0.04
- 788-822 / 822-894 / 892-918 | -0.03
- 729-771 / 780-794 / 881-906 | 0.02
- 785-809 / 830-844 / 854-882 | -0.04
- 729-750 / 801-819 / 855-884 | 0.07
